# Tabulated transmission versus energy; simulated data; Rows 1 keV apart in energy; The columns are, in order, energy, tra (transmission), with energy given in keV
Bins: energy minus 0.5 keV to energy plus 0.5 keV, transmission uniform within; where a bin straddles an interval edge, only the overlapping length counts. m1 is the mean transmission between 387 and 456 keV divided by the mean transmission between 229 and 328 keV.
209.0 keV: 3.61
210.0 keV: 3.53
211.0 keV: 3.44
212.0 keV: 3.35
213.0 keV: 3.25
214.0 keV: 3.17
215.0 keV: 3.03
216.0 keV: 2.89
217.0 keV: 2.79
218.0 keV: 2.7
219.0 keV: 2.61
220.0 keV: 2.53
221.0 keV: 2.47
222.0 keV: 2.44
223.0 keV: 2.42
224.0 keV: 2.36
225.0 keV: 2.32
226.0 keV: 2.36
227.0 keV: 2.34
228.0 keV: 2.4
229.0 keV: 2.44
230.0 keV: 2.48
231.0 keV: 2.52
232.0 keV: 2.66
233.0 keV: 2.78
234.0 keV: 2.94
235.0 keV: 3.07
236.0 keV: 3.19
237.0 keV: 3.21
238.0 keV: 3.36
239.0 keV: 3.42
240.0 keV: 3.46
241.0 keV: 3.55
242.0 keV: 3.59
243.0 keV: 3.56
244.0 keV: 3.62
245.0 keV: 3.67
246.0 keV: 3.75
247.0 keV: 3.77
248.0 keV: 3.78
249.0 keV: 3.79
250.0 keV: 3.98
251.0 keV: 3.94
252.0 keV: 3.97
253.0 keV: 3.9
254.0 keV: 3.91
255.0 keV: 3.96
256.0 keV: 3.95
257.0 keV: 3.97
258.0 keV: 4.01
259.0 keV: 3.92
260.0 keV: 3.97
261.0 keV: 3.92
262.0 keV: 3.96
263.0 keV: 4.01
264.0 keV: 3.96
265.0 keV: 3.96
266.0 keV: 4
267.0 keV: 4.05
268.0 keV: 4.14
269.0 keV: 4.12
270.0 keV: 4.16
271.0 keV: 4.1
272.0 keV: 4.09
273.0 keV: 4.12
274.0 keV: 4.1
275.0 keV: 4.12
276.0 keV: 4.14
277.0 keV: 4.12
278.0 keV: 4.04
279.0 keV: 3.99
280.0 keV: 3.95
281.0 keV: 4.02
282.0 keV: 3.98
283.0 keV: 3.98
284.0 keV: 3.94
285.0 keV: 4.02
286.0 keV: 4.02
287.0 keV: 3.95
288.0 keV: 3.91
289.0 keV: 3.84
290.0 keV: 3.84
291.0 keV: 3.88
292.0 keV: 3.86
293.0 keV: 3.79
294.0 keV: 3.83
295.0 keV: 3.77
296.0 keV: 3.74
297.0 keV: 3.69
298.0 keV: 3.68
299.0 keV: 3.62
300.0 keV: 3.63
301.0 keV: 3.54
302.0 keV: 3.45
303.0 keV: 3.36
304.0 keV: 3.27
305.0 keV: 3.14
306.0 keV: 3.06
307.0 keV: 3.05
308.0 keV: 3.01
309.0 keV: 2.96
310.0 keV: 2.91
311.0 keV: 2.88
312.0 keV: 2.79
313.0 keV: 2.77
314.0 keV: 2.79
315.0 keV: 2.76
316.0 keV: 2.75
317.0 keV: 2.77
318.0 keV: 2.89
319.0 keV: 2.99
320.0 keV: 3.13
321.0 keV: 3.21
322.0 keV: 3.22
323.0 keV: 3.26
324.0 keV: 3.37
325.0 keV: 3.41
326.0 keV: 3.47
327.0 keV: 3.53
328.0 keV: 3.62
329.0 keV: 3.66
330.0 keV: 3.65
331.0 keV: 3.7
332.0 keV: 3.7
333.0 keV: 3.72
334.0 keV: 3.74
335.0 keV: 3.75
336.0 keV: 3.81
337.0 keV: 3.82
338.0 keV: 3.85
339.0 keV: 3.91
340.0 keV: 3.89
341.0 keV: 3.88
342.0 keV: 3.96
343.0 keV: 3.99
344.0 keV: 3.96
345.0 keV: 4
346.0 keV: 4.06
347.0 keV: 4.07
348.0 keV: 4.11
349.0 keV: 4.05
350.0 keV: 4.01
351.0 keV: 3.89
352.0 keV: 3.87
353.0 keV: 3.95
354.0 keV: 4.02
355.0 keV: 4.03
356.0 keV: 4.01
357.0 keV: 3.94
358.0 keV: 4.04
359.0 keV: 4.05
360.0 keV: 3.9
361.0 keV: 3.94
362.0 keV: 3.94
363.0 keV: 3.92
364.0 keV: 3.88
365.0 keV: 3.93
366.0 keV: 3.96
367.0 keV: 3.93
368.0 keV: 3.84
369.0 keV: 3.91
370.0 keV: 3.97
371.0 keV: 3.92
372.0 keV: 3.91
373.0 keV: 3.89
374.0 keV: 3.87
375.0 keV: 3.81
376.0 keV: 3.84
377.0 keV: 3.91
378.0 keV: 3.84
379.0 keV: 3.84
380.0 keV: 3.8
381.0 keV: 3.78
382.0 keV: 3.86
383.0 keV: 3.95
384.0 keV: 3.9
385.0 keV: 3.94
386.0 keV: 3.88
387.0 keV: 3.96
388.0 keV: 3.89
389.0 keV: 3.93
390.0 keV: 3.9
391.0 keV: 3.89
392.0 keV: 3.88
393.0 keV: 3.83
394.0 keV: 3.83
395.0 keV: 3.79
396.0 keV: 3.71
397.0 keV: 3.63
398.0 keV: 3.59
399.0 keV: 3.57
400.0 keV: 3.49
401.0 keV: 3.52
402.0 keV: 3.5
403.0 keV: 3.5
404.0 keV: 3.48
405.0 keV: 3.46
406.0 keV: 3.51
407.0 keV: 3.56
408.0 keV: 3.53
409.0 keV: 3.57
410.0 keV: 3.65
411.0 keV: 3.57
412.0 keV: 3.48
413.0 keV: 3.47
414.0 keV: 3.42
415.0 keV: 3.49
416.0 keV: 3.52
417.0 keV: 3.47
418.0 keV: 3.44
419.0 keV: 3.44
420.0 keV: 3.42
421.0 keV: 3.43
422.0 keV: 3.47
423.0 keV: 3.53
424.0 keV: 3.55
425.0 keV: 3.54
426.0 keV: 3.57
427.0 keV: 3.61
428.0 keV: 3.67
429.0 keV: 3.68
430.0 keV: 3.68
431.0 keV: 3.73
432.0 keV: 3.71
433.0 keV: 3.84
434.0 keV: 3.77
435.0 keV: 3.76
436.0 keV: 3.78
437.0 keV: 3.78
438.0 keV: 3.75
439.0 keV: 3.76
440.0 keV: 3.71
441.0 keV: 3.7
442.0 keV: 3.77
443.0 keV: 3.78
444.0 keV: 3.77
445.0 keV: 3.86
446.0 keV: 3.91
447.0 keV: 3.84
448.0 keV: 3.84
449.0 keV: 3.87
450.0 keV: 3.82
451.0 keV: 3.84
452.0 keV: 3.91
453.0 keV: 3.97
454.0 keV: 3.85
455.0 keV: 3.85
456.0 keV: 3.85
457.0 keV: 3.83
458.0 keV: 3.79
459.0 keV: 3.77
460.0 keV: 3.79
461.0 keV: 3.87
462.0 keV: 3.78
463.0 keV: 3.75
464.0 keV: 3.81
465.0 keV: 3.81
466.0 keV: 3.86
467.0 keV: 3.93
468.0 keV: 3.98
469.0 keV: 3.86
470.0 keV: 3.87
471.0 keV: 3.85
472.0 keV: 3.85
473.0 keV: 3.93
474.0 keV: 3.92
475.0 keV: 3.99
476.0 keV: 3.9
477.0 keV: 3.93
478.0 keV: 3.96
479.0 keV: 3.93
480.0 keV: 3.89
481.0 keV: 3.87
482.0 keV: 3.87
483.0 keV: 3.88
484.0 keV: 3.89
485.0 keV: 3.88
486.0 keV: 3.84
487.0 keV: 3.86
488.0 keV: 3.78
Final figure 1.0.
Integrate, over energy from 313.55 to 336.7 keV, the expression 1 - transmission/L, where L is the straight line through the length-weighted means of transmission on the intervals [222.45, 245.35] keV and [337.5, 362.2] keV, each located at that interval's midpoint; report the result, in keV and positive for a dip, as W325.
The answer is 2.52 keV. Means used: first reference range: 2.94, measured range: 3.35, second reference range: 3.97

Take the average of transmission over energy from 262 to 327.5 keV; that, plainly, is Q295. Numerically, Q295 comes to 3.6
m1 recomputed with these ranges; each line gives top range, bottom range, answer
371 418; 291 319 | 1.14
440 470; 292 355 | 1.09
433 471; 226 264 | 1.10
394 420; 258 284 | 0.88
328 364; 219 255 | 1.24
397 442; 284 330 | 1.06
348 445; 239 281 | 0.96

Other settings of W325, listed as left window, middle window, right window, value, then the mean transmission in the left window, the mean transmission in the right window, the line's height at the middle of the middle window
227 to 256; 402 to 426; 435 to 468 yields 1.5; 3.37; 3.82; 3.74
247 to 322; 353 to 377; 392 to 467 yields -1.6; 3.68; 3.68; 3.68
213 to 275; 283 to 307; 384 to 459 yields -1.3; 3.41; 3.69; 3.49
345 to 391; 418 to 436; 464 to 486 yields 1.4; 3.93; 3.89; 3.91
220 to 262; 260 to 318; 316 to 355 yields -3.2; 3.29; 3.67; 3.49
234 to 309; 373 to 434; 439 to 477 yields 2.4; 3.78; 3.85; 3.82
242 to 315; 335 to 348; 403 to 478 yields -0.7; 3.75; 3.72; 3.74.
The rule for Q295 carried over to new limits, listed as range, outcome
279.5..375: 3.66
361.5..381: 3.89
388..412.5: 3.65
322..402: 3.83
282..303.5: 3.78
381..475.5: 3.73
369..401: 3.83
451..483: 3.87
